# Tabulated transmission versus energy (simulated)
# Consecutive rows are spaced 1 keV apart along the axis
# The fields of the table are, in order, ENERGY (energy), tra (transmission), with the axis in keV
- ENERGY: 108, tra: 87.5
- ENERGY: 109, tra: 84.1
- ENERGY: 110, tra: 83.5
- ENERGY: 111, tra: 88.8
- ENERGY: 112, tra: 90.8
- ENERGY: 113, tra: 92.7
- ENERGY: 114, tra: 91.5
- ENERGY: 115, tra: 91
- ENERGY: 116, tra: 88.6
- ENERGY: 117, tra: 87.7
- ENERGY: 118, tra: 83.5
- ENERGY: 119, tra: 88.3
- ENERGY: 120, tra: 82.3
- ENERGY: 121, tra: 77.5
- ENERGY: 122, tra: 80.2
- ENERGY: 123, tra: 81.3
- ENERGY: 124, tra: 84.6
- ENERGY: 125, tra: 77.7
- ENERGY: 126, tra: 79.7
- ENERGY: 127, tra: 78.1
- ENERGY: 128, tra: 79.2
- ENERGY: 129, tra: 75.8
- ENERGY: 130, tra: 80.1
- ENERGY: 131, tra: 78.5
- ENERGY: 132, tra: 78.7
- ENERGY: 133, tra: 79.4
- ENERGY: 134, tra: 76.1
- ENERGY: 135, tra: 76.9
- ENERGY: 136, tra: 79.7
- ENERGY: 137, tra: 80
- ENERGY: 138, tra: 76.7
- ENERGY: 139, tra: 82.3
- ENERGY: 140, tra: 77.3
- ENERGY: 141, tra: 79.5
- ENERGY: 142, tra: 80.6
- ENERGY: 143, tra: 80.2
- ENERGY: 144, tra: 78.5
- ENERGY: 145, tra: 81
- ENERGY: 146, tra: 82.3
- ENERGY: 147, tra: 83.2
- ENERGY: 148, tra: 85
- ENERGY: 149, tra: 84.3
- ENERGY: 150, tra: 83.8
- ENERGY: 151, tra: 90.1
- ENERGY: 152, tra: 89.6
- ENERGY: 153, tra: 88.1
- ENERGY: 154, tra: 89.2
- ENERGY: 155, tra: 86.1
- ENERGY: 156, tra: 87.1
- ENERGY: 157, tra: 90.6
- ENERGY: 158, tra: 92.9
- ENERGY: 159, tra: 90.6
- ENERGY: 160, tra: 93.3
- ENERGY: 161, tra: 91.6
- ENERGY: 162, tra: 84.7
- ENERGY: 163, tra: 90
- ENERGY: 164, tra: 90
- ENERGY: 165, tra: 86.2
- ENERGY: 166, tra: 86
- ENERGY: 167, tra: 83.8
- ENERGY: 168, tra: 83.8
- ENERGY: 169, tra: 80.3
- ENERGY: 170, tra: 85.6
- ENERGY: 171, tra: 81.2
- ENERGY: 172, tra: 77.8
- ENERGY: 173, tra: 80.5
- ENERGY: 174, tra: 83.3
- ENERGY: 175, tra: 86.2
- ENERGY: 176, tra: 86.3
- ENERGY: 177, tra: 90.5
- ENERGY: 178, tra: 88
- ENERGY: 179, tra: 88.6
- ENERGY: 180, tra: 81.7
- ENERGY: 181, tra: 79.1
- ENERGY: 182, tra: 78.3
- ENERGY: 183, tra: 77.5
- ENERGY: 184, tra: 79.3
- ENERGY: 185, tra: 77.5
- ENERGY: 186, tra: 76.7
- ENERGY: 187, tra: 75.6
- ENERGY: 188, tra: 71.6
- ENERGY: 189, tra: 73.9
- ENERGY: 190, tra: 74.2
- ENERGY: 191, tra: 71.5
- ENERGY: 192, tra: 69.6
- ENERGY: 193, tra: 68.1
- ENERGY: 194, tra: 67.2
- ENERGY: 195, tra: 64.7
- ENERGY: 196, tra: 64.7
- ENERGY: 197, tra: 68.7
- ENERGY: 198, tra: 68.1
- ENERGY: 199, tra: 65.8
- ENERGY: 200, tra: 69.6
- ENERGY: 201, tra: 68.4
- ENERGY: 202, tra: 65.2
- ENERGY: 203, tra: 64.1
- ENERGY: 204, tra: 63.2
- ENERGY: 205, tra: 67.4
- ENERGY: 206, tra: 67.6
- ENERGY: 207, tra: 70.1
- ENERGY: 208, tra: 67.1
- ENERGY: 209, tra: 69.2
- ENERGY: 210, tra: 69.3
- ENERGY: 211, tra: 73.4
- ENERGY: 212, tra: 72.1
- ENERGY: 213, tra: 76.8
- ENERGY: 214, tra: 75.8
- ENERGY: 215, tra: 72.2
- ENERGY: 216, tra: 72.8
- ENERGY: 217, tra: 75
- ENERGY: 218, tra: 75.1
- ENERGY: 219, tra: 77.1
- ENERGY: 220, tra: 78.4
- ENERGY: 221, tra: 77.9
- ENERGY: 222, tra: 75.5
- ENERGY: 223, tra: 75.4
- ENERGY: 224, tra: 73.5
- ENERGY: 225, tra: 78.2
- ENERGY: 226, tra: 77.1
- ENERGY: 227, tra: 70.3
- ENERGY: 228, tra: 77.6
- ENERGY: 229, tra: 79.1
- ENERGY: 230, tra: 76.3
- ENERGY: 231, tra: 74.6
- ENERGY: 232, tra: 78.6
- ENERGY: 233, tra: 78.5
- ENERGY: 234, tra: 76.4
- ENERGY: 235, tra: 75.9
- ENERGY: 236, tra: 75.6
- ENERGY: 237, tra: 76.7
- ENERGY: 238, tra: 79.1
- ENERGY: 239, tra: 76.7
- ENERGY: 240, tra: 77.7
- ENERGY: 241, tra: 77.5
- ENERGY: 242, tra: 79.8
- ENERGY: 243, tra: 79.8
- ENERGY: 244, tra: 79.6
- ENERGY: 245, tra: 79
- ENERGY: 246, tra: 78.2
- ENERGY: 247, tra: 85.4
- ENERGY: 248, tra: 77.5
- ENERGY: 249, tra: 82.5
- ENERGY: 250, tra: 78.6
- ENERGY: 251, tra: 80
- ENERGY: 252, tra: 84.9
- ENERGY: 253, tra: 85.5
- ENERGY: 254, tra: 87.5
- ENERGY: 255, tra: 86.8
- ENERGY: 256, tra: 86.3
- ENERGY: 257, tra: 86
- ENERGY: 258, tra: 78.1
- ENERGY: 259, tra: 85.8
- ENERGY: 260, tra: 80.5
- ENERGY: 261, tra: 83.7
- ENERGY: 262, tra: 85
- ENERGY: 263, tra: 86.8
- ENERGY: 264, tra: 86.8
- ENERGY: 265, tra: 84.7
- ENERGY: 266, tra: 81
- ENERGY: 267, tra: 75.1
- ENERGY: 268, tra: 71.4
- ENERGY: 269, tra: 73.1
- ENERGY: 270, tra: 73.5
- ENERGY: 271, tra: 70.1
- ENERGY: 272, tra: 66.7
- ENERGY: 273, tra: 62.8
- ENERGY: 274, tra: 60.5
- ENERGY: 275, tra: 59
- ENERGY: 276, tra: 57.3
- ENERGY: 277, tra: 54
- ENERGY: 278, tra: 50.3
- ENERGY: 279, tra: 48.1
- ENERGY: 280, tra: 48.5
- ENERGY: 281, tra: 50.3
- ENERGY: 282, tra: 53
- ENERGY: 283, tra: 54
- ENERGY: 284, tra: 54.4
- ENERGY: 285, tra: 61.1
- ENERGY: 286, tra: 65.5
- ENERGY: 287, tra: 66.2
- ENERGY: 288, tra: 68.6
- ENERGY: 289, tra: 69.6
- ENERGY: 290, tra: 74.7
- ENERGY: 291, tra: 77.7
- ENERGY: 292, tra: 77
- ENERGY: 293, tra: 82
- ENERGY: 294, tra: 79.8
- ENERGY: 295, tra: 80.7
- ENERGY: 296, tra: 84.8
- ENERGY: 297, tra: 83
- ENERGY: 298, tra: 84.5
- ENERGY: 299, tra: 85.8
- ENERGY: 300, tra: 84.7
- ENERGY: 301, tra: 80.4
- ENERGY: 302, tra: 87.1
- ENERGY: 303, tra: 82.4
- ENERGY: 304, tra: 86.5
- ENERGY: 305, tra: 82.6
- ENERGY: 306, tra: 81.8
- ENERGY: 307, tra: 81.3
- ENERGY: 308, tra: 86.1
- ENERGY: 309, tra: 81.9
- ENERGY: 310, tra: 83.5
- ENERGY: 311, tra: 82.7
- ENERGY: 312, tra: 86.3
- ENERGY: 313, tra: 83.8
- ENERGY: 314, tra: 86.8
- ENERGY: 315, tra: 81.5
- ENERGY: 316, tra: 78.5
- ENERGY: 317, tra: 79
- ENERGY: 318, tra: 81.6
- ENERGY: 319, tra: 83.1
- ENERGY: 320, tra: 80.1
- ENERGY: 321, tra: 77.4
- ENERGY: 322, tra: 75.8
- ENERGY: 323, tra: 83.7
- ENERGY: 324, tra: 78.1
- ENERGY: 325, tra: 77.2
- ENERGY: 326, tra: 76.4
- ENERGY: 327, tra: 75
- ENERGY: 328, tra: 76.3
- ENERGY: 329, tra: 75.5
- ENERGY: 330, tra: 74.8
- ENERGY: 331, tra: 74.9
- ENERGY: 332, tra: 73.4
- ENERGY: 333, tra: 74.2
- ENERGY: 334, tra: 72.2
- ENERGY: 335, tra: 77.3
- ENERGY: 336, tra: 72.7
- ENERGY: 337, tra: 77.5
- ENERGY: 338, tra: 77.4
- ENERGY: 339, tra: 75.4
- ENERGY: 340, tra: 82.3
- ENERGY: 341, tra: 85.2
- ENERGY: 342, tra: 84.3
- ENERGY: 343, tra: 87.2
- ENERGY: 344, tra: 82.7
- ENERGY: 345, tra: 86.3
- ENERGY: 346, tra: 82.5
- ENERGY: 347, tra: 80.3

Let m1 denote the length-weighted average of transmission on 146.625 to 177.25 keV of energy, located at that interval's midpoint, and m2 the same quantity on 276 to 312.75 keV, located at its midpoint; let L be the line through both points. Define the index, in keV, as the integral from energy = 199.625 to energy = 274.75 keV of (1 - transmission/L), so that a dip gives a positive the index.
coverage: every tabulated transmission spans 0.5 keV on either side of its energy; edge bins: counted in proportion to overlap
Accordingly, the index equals 2.45 keV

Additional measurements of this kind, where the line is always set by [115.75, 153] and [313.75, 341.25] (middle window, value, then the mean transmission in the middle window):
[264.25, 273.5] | 0.63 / 73.5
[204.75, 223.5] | 1.58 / 73.1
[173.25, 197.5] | 1.09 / 76.8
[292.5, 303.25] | -0.67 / 83.2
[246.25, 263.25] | -0.92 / 83.5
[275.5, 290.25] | 3.85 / 58.1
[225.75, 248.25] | 0.50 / 77.7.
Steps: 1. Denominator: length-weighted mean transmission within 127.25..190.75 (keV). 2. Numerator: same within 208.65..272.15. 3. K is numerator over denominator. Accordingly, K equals 0.95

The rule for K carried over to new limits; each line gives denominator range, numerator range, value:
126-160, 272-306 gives 0.84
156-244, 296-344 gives 1.04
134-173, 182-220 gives 0.84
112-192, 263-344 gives 0.91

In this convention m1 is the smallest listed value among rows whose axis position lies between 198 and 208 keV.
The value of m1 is 63.2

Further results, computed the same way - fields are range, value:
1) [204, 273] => 62.8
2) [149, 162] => 83.8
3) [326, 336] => 72.2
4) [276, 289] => 48.1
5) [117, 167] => 75.8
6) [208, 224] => 67.1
